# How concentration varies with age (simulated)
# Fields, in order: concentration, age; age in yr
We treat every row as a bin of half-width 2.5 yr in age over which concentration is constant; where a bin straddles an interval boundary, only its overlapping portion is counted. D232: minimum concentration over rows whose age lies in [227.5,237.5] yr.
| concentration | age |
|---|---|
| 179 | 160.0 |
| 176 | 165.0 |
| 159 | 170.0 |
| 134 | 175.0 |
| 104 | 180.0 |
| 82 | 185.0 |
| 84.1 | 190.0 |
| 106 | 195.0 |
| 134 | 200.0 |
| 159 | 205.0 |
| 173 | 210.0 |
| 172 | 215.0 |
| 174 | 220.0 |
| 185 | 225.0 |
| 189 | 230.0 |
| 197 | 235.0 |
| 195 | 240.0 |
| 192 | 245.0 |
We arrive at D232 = 189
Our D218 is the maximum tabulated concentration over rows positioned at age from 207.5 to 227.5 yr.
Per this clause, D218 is 185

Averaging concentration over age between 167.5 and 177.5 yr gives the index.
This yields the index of 146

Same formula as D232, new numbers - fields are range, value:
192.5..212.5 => 106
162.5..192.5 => 82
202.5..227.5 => 159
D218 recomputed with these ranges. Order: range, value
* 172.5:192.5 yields 134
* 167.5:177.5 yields 159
